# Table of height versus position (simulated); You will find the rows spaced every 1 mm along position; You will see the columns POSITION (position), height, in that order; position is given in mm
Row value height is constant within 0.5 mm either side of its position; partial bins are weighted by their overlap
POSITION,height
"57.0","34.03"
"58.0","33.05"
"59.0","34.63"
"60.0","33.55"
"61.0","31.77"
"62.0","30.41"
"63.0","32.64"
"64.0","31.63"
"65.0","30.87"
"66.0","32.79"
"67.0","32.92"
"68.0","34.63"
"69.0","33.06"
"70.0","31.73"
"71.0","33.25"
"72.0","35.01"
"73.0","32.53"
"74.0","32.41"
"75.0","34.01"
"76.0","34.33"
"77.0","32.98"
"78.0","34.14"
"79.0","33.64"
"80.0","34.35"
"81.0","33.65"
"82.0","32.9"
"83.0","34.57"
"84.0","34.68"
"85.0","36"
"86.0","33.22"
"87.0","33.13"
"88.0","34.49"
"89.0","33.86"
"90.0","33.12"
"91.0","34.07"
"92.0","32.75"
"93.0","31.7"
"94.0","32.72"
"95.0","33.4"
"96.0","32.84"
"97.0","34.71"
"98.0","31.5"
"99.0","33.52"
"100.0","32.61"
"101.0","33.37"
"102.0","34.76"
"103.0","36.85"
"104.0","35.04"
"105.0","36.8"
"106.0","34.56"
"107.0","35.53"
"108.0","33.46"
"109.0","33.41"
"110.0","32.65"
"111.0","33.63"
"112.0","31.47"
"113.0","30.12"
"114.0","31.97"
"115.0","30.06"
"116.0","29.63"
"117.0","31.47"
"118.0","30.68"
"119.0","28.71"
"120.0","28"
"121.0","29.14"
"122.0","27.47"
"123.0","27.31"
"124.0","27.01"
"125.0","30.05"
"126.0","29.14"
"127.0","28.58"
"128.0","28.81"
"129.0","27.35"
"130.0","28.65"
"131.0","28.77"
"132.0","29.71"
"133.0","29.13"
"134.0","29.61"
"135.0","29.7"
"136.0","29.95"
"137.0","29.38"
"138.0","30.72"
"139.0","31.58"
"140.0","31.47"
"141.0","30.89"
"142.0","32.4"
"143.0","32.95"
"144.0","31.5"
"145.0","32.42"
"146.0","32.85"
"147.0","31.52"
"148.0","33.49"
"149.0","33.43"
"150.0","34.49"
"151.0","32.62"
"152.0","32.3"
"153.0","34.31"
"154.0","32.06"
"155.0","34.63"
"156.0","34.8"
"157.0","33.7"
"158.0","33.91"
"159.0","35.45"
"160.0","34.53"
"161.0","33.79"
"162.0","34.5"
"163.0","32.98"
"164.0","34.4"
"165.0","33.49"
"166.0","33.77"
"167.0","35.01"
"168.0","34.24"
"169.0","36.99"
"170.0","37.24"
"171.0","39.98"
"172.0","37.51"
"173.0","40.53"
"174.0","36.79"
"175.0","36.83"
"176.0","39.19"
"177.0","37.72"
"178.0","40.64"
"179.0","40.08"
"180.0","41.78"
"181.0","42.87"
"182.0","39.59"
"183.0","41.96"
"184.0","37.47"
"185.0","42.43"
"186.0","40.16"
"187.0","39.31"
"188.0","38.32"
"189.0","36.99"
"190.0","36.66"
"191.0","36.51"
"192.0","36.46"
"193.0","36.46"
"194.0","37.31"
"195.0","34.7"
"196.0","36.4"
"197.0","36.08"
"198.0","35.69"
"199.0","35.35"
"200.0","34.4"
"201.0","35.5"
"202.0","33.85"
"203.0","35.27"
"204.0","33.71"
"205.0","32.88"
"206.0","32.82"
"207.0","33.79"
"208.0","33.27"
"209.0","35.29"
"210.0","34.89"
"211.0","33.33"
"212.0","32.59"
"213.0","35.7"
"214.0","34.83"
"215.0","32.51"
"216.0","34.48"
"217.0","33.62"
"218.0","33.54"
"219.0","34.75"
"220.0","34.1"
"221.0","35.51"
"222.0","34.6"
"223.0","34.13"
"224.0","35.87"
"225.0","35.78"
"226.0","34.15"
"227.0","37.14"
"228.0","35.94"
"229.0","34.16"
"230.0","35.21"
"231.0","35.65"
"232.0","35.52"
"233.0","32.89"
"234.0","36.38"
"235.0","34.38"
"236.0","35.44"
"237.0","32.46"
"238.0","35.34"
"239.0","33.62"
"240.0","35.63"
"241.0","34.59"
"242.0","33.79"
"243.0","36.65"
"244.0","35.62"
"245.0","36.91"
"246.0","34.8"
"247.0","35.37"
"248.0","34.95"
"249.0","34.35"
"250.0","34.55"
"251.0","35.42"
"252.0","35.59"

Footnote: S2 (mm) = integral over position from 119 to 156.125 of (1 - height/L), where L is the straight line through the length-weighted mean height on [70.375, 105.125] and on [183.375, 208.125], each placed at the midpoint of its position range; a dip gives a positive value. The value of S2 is 4.4 mm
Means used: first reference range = 33.8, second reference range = 36.1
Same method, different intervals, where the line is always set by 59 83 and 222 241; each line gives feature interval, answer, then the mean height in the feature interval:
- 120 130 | 1.60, 28.3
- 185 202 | -1.09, 36.7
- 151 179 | -1.18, 35.6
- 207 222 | 0.25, 34.2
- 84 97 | -0.09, 33.5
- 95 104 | -0.11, 33.8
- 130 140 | 1.17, 29.9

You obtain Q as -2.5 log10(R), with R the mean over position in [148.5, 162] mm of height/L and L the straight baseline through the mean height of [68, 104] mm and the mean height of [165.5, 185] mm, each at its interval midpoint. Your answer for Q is 0.109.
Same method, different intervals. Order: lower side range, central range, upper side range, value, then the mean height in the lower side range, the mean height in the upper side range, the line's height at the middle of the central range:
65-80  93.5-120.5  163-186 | 0.07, 33.3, 38.1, 35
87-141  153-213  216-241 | -0.09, 31.5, 34.8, 33.5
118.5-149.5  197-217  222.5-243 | -0.02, 30.1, 34.9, 33.7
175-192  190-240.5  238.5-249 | 0.07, 39.3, 35.2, 37.1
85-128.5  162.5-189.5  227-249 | -0.13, 32.1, 35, 33.6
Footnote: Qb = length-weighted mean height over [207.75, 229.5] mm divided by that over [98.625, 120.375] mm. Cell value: 1.06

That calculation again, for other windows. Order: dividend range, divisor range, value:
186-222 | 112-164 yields 1.13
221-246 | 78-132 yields 1.09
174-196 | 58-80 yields 1.17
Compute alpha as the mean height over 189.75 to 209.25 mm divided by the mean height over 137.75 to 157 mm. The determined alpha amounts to 1.1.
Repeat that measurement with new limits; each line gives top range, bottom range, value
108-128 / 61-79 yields 0.91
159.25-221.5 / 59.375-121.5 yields 1.10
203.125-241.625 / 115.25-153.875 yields 1.13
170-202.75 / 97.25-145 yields 1.22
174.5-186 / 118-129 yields 1.41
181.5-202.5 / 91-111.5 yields 1.10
